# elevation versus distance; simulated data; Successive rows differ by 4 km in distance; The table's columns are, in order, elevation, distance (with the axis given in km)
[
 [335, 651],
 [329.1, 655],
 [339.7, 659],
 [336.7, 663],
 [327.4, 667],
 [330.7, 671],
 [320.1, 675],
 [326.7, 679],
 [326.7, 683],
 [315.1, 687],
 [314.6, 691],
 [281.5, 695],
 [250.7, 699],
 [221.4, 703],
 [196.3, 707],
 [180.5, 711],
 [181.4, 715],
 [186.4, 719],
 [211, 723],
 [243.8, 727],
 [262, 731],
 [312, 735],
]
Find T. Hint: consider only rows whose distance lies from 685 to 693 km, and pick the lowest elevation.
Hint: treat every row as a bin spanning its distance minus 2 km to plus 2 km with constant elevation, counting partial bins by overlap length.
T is 314.6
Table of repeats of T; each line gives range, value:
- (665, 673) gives 327.4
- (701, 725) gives 180.5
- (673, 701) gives 250.7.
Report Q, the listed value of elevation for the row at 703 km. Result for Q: 221.4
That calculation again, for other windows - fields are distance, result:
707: 196.3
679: 326.7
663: 336.7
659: 339.7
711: 180.5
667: 327.4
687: 315.1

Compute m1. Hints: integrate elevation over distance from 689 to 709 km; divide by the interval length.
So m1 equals 253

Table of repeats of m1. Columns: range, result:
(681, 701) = 298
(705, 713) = 188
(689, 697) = 298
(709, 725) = 190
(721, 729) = 227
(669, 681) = 326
